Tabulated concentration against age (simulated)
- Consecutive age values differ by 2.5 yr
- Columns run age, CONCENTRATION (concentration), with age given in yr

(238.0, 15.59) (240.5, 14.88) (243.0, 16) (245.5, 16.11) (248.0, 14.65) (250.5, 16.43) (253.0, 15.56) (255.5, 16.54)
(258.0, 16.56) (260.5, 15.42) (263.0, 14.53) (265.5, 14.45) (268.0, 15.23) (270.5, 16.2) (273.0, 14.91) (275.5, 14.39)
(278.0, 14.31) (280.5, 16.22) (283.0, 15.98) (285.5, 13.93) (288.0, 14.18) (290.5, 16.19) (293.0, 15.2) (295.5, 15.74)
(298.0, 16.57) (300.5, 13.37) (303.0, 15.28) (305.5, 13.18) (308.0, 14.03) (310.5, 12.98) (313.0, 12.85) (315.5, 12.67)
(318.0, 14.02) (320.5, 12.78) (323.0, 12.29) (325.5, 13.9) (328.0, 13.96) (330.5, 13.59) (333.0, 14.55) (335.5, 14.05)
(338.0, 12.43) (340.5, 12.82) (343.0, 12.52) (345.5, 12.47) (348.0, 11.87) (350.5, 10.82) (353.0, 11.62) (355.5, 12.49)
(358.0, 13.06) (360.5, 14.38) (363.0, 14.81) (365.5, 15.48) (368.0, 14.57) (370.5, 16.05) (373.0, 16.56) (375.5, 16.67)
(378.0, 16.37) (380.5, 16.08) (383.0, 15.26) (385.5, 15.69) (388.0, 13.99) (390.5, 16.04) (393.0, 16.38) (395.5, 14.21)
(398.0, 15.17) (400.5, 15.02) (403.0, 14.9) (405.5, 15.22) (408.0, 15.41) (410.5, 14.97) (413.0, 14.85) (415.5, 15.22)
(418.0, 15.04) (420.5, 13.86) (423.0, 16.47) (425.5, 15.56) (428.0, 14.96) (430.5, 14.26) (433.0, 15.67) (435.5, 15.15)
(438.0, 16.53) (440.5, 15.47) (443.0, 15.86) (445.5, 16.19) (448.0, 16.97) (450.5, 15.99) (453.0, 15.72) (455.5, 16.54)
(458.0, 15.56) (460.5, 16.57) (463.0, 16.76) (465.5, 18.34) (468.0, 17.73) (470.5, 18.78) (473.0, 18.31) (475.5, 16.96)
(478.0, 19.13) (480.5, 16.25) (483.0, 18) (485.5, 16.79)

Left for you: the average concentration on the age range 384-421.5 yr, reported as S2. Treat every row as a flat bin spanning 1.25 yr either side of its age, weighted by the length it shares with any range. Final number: 15.1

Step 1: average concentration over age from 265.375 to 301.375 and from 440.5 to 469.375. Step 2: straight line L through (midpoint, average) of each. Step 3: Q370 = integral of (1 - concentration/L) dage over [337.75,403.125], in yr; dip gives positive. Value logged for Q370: 6.1 yr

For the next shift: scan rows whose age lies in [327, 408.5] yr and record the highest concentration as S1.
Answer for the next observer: 16.67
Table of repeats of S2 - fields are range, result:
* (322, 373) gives 13.5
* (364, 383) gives 15.9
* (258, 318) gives 14.7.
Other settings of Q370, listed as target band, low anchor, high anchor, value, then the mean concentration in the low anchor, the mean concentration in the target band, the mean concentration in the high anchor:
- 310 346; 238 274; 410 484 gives 5.9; 15.5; 13.2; 16.3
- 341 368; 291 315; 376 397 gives 3.7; 14.4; 13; 15.5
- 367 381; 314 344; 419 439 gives -1.9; 13.3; 16.1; 15.3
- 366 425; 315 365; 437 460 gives -3.2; 13.1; 15.4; 16.1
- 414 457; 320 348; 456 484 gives 2.0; 13.2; 15.6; 17.5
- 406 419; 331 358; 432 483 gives 0.0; 12.6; 15.1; 16.8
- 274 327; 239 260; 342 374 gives 1.8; 15.8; 14.3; 13.6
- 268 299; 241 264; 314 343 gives -1.2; 15.7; 15.3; 13.3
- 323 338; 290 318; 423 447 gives 0.9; 14.3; 13.7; 15.6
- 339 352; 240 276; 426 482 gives 3.1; 15.5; 12.1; 16.5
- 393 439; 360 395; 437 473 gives 2.8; 15.6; 15.2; 16.7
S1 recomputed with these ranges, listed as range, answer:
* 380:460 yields 16.97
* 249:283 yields 16.56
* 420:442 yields 16.53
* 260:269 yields 15.42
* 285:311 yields 16.57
